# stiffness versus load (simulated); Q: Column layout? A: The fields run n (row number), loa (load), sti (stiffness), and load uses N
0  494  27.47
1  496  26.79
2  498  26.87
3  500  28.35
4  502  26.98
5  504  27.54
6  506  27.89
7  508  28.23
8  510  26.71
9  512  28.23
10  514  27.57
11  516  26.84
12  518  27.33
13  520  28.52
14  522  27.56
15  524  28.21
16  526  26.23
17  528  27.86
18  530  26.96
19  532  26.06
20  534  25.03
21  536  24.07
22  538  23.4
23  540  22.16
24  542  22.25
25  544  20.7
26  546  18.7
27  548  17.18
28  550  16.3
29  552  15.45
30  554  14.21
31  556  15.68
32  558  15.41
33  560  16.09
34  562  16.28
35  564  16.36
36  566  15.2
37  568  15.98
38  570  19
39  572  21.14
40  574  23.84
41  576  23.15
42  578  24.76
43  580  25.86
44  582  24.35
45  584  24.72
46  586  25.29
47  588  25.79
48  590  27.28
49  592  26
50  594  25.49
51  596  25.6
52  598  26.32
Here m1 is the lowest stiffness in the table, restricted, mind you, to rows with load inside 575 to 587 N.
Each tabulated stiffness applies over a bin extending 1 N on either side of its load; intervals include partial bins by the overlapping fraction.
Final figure 23.15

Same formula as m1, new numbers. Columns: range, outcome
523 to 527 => 26.23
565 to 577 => 15.2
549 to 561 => 14.21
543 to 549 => 17.18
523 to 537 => 24.07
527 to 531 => 26.96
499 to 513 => 26.71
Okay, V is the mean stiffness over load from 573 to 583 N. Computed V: 24.4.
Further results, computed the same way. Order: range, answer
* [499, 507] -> 27.7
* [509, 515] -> 27.5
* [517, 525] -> 27.9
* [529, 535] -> 26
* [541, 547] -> 20.6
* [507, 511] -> 27.5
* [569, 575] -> 21.3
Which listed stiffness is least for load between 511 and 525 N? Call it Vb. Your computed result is 26.84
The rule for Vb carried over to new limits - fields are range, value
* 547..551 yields 16.3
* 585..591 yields 25.29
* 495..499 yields 26.79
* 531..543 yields 22.16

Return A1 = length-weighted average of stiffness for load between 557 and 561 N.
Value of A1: 15.8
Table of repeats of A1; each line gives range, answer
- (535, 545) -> 22.5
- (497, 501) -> 27.6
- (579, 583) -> 25.1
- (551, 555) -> 14.8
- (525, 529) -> 27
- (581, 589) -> 25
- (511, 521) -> 27.7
